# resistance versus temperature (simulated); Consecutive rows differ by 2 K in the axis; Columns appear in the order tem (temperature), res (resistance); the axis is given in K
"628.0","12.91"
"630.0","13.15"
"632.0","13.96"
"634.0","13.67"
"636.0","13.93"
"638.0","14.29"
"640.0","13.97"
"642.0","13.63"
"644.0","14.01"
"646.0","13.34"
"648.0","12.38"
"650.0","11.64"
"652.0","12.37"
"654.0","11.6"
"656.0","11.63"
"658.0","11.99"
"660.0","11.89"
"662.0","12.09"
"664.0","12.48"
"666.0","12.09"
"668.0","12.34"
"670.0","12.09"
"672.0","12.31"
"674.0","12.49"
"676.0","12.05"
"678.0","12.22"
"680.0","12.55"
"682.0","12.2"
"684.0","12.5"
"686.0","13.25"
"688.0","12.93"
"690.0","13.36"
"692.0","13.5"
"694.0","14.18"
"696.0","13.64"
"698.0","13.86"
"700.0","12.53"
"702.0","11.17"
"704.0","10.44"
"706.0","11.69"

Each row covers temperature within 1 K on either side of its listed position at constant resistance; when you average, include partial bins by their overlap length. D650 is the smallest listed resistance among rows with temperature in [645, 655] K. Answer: 11.6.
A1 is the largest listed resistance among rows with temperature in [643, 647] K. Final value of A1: 14.01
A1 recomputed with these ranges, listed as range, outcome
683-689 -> 13.25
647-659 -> 12.38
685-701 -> 14.18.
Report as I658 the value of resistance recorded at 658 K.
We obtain 11.99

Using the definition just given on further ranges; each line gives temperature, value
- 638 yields 14.29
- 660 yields 11.89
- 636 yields 13.93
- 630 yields 13.15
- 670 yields 12.09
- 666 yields 12.09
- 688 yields 12.93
